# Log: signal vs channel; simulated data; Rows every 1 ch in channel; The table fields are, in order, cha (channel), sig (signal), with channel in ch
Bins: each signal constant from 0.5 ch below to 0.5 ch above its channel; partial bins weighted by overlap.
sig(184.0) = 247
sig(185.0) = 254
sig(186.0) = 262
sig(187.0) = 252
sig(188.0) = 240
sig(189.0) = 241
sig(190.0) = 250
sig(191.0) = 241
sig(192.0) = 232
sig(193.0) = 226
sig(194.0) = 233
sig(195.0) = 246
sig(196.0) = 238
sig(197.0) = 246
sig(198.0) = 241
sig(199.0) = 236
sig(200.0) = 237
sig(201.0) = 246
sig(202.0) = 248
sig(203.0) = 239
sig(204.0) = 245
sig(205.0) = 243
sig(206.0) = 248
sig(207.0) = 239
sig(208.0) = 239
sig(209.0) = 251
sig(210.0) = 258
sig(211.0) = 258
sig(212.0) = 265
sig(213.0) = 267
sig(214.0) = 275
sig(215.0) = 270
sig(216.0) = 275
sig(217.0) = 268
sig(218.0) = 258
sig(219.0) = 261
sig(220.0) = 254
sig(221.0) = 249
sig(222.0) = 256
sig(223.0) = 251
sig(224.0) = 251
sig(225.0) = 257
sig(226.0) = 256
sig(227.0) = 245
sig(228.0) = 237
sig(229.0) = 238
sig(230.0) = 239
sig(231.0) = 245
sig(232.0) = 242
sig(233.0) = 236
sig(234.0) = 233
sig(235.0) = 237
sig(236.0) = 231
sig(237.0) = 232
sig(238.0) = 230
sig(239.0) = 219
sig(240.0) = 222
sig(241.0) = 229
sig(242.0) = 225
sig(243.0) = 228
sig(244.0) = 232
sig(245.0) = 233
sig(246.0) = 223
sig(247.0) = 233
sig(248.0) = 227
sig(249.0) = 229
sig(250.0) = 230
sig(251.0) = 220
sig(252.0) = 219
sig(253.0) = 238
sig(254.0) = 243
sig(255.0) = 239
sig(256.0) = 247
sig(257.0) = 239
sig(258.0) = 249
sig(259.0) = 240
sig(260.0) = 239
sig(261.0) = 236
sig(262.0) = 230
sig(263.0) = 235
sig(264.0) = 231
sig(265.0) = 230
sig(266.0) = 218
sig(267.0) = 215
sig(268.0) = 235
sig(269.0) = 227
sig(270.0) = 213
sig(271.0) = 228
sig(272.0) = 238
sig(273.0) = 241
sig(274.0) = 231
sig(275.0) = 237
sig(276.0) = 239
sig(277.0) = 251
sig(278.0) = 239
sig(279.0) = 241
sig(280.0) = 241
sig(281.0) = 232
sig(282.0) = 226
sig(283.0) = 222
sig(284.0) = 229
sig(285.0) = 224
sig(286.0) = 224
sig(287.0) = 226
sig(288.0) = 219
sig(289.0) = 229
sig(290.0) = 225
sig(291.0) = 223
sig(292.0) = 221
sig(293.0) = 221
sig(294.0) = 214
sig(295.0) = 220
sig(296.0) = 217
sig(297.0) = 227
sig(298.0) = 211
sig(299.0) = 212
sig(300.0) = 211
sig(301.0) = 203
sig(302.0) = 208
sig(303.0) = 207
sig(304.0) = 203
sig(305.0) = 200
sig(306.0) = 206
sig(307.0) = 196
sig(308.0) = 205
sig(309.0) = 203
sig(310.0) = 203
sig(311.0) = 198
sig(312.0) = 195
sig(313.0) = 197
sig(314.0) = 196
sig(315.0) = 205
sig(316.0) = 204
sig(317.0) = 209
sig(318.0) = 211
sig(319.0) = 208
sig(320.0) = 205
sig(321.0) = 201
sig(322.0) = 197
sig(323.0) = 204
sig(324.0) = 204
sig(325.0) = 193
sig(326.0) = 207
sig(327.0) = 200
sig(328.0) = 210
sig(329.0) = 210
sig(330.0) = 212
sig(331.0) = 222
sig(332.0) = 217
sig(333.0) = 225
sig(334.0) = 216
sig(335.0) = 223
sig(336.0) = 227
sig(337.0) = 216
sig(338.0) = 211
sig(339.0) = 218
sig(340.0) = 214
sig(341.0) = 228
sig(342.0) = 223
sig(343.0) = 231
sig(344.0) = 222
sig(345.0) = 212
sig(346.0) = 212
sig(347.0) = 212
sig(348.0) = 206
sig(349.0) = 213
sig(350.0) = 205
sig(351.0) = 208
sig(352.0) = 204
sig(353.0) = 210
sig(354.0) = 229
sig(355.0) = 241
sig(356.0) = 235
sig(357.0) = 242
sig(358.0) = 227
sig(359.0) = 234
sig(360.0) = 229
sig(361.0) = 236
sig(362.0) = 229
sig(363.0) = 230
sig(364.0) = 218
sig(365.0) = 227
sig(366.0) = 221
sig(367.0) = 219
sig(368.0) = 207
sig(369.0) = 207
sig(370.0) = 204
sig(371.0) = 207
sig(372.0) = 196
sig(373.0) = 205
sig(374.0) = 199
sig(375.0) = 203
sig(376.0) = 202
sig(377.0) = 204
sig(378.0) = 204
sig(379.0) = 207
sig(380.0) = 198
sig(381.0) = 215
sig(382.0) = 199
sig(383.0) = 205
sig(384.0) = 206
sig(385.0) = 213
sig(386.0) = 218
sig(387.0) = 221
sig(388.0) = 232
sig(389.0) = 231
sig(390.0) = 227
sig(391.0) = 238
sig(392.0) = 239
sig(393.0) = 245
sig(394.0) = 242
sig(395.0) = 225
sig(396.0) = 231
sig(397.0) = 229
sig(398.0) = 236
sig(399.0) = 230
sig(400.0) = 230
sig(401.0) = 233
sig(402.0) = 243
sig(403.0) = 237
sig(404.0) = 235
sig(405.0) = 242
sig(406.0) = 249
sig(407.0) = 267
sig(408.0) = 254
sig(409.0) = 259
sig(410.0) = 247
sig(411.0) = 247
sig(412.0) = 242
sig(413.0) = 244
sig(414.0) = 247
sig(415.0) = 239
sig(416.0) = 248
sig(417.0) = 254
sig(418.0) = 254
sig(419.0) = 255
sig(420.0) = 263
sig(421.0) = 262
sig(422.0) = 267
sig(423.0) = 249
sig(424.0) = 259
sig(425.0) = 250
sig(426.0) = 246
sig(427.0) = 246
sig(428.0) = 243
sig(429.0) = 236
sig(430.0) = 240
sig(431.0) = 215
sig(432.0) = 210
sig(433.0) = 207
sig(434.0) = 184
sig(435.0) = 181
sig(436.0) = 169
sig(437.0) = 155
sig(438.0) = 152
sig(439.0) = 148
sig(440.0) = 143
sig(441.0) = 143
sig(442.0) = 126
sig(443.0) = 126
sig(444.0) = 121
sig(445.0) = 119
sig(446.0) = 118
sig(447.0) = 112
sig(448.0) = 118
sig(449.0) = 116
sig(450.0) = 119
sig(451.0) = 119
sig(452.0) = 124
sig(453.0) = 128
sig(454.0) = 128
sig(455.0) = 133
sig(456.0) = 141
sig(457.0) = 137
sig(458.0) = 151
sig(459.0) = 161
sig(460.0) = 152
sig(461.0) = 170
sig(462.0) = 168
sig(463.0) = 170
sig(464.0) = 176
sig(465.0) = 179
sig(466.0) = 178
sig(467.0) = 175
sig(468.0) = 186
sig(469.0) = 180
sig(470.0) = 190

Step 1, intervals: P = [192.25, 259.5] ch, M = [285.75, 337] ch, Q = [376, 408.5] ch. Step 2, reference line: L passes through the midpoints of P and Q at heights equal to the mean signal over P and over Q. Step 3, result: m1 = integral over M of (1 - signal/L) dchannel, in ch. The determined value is 5.3 ch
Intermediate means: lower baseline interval 242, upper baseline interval 227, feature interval 210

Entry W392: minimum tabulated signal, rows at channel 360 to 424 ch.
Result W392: 196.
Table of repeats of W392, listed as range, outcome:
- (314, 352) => 193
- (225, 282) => 213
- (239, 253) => 219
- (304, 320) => 195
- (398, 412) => 230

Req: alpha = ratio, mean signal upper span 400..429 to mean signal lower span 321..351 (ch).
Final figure 1.17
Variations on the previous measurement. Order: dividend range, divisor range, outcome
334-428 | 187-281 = 0.95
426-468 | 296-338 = 0.77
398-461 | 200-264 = 0.82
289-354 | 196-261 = 0.87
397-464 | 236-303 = 0.86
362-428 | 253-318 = 1.04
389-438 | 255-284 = 1.01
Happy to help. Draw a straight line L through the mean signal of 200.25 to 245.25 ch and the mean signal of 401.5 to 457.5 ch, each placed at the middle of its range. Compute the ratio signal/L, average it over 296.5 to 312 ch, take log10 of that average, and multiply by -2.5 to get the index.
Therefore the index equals 0.11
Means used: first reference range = 246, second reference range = 198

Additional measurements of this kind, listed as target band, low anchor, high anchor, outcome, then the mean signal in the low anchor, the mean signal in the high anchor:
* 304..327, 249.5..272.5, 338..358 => 0.112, 232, 219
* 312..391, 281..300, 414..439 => 0.051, 222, 227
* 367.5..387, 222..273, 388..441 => 0.128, 234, 230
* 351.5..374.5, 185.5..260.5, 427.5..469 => -0.157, 243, 158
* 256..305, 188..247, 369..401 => 0.035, 244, 218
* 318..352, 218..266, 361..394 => 0.050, 237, 216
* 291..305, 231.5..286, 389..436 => 0.099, 232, 239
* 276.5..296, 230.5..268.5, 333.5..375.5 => -0.001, 232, 218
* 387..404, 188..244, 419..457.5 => -0.230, 245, 176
